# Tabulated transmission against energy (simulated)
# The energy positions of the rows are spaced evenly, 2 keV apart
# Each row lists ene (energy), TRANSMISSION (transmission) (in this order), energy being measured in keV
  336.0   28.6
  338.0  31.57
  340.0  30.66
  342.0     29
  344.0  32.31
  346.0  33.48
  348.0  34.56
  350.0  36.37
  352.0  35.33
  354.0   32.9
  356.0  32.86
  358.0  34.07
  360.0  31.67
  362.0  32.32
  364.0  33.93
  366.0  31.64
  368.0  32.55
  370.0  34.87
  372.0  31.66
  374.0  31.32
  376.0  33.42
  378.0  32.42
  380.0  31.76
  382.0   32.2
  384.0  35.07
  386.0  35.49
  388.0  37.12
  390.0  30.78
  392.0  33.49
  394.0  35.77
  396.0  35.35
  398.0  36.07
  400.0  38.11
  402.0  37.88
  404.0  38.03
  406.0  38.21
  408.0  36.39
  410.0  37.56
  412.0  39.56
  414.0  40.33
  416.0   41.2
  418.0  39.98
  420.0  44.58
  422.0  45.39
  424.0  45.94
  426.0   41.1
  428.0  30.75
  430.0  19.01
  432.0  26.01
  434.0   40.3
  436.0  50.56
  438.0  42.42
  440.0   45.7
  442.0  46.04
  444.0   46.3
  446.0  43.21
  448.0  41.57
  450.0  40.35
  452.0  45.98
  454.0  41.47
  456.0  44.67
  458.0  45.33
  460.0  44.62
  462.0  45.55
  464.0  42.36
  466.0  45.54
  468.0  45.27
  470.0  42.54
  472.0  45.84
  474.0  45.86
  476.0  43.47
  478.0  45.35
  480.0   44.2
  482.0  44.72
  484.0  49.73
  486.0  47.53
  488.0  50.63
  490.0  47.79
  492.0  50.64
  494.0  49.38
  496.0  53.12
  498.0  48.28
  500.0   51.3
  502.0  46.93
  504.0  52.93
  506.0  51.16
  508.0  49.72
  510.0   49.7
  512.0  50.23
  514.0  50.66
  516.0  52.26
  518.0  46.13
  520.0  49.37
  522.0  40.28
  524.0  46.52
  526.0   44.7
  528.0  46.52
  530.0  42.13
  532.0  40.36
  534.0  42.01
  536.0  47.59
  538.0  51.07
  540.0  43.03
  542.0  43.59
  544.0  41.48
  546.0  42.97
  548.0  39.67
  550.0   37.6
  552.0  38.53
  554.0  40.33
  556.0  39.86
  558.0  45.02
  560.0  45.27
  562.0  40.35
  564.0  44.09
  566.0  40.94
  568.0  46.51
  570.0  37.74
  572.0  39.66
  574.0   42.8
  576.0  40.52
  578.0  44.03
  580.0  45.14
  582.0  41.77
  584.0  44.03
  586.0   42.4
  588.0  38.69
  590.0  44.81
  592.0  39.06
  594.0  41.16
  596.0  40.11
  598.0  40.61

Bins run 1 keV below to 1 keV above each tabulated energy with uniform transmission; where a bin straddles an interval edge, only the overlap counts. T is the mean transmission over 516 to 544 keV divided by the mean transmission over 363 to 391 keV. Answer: 1.36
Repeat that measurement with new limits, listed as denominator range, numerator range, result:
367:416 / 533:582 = 1.20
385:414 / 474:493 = 1.29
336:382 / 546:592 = 1.28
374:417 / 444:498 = 1.27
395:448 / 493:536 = 1.21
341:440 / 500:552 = 1.29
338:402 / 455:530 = 1.41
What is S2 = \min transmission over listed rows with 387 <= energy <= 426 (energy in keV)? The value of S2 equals 30.78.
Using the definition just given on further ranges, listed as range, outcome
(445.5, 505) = 40.35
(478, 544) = 40.28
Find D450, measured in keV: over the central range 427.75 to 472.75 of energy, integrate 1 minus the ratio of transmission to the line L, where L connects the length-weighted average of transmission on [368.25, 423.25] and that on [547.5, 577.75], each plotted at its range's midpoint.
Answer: -4.60 keV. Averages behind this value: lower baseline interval 36.4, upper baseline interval 41.4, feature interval 42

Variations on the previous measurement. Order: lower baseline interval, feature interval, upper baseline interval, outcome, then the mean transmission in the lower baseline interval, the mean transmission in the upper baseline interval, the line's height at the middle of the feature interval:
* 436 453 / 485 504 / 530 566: -2.7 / 44.3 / 42.5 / 43.4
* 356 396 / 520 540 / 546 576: -2.4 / 33.3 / 41.3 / 40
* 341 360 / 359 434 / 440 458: 5.5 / 33.3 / 43.9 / 38.3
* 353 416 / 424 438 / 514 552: 0.7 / 34.8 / 44.3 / 37.8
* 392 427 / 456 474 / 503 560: -1.2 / 39.3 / 45.2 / 42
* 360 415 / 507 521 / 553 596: -3.5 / 34.9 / 42.1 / 39.7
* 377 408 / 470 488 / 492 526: -0.1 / 35.2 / 49.2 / 45.6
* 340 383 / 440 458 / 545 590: -3.6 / 32.8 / 41.8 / 36.6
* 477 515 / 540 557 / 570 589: 1.5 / 49.2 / 41.9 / 44.6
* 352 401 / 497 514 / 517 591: -4.1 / 33.7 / 42.9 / 40.4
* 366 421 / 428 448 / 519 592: -0.9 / 35.9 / 42.8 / 37.8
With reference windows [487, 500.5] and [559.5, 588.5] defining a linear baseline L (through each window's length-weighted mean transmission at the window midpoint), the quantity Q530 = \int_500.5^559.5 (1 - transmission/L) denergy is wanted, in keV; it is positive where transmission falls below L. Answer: 1.69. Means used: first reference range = 50.1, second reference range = 42.3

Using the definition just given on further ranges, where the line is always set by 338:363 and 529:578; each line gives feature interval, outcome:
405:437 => -2.14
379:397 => 0.27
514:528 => -2.09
